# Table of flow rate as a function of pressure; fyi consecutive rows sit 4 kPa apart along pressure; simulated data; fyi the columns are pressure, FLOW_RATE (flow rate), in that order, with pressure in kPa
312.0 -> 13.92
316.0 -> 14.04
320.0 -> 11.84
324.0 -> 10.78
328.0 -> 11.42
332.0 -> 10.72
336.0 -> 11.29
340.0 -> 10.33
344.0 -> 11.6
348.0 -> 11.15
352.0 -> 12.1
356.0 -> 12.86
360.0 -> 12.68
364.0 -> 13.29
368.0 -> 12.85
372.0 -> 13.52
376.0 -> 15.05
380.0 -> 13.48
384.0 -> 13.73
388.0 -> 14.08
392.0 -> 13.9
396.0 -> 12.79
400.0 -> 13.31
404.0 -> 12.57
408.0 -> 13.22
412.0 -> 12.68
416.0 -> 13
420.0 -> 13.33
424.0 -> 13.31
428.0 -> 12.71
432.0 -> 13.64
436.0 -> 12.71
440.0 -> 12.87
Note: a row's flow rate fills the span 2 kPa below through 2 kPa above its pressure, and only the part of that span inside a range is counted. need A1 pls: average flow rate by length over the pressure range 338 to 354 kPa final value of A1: 11.3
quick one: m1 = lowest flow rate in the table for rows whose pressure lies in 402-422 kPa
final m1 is 12.57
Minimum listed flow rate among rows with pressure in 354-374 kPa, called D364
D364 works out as 12.68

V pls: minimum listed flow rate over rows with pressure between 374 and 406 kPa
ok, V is 12.57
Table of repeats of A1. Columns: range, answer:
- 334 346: 11.1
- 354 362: 12.8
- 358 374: 13.1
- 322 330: 11.1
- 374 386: 14.1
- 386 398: 13.6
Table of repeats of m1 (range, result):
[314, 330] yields 10.78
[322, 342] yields 10.33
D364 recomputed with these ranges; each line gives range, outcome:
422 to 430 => 12.71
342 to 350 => 11.15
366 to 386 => 12.85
